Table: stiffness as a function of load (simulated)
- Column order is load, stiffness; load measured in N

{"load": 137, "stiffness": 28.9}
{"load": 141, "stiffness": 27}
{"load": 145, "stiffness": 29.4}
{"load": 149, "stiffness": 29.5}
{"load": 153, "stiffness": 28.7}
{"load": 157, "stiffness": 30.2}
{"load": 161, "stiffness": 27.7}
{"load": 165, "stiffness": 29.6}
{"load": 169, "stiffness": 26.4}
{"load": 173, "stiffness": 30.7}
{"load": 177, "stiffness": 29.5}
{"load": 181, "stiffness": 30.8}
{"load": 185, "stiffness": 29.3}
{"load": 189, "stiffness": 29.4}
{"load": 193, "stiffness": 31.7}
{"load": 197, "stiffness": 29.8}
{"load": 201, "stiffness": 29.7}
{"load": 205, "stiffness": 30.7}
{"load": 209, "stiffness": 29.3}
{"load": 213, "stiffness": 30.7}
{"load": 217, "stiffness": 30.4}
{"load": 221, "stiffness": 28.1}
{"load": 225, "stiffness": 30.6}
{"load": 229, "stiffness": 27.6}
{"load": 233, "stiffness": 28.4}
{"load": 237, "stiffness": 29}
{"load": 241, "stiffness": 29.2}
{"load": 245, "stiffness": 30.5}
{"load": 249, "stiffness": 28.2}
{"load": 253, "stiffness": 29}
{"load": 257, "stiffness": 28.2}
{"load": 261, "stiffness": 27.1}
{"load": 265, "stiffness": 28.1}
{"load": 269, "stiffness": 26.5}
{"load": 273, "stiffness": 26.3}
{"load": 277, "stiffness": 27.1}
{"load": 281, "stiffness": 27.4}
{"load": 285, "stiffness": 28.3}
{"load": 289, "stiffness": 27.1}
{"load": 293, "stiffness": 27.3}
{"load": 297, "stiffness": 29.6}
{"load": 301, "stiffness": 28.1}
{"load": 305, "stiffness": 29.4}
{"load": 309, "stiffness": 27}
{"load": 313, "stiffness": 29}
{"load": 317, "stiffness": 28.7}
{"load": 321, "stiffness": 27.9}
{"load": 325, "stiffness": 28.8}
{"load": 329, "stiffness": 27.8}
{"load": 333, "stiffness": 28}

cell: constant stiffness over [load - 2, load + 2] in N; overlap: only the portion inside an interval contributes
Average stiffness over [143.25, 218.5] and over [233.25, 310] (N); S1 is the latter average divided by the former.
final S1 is 0.9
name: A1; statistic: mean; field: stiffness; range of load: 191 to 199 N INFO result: 30.8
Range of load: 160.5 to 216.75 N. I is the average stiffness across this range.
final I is 29.7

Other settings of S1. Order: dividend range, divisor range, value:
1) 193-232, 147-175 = 1.03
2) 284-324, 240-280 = 1.01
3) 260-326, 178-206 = 0.92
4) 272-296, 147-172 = 0.95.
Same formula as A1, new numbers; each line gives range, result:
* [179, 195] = 30.3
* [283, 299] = 28.1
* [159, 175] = 28.6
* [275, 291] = 27.5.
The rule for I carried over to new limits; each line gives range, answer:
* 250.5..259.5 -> 28.5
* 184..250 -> 29.6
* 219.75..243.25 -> 28.9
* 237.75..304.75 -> 28.1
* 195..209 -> 30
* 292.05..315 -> 28.5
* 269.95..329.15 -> 28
